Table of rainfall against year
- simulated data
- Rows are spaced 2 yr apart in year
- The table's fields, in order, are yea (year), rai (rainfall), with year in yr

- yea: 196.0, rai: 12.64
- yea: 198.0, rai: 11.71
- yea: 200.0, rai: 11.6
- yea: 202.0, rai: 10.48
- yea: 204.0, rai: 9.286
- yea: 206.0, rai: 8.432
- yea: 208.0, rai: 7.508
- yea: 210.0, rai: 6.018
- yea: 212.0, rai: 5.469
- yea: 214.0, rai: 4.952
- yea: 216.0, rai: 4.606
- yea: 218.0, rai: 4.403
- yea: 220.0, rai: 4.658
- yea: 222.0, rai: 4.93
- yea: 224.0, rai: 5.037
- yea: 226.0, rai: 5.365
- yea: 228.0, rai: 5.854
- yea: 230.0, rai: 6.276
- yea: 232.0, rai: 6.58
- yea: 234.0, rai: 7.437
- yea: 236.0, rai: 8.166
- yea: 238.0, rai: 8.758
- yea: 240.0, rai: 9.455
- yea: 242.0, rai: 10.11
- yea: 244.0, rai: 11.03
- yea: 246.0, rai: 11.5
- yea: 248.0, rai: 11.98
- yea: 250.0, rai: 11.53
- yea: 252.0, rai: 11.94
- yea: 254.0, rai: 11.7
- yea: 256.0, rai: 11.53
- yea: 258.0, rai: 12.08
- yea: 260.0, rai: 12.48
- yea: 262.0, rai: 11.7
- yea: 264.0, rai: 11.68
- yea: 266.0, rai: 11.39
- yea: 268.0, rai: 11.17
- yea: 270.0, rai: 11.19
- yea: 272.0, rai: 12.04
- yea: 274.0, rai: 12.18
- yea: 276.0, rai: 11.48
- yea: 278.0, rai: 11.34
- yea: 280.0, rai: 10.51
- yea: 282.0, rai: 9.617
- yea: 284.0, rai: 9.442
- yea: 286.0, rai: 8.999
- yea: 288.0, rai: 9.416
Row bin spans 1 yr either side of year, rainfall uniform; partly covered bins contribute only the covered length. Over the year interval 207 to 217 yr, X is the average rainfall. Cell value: 5.71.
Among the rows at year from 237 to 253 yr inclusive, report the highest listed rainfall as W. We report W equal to 11.98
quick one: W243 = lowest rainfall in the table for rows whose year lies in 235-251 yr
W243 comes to 8.166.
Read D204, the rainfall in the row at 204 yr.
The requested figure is 9.286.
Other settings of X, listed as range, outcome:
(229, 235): 6.76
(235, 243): 9.12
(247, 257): 11.7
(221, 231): 5.49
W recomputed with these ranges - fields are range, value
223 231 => 6.276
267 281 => 12.18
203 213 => 9.286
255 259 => 12.08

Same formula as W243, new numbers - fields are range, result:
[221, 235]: 4.93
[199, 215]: 4.952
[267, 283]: 9.617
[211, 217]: 4.606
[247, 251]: 11.53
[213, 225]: 4.403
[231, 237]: 6.58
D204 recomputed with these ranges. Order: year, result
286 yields 8.999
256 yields 11.53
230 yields 6.276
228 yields 5.854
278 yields 11.34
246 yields 11.5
